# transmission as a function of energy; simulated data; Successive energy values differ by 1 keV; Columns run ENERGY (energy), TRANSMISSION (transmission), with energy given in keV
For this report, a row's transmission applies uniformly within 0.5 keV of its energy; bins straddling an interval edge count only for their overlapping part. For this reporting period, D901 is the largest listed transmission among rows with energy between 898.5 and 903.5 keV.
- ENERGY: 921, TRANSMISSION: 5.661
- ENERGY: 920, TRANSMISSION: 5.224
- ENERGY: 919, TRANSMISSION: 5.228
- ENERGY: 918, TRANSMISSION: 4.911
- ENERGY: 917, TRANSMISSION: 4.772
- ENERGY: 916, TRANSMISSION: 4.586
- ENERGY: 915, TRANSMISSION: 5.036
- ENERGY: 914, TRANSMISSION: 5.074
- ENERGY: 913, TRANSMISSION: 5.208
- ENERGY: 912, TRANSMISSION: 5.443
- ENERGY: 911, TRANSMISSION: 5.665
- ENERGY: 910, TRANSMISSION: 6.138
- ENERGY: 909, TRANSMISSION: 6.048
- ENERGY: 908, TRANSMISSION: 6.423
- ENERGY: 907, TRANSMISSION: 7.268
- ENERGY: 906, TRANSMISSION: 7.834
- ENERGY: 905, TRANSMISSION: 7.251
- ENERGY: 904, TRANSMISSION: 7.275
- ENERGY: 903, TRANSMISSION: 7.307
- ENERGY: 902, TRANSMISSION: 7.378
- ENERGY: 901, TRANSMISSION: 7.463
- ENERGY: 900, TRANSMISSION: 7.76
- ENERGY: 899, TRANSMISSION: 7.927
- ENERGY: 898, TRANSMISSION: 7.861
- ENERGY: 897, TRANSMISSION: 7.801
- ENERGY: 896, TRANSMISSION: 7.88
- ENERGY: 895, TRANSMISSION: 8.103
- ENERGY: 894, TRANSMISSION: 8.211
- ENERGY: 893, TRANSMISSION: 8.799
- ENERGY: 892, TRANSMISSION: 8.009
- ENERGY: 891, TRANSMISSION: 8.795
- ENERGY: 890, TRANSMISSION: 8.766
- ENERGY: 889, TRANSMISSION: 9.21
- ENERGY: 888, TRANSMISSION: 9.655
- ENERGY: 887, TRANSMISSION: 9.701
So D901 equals 7.927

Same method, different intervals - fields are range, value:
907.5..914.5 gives 6.423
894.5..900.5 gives 8.103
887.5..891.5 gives 9.655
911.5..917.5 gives 5.443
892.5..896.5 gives 8.799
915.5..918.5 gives 4.911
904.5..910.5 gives 7.834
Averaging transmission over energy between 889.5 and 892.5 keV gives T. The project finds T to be 8.52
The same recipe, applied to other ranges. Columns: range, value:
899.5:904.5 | 7.44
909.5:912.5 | 5.75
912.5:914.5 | 5.14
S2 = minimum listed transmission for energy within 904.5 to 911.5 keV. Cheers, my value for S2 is 5.665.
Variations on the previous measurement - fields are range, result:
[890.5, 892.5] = 8.009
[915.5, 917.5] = 4.586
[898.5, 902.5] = 7.378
